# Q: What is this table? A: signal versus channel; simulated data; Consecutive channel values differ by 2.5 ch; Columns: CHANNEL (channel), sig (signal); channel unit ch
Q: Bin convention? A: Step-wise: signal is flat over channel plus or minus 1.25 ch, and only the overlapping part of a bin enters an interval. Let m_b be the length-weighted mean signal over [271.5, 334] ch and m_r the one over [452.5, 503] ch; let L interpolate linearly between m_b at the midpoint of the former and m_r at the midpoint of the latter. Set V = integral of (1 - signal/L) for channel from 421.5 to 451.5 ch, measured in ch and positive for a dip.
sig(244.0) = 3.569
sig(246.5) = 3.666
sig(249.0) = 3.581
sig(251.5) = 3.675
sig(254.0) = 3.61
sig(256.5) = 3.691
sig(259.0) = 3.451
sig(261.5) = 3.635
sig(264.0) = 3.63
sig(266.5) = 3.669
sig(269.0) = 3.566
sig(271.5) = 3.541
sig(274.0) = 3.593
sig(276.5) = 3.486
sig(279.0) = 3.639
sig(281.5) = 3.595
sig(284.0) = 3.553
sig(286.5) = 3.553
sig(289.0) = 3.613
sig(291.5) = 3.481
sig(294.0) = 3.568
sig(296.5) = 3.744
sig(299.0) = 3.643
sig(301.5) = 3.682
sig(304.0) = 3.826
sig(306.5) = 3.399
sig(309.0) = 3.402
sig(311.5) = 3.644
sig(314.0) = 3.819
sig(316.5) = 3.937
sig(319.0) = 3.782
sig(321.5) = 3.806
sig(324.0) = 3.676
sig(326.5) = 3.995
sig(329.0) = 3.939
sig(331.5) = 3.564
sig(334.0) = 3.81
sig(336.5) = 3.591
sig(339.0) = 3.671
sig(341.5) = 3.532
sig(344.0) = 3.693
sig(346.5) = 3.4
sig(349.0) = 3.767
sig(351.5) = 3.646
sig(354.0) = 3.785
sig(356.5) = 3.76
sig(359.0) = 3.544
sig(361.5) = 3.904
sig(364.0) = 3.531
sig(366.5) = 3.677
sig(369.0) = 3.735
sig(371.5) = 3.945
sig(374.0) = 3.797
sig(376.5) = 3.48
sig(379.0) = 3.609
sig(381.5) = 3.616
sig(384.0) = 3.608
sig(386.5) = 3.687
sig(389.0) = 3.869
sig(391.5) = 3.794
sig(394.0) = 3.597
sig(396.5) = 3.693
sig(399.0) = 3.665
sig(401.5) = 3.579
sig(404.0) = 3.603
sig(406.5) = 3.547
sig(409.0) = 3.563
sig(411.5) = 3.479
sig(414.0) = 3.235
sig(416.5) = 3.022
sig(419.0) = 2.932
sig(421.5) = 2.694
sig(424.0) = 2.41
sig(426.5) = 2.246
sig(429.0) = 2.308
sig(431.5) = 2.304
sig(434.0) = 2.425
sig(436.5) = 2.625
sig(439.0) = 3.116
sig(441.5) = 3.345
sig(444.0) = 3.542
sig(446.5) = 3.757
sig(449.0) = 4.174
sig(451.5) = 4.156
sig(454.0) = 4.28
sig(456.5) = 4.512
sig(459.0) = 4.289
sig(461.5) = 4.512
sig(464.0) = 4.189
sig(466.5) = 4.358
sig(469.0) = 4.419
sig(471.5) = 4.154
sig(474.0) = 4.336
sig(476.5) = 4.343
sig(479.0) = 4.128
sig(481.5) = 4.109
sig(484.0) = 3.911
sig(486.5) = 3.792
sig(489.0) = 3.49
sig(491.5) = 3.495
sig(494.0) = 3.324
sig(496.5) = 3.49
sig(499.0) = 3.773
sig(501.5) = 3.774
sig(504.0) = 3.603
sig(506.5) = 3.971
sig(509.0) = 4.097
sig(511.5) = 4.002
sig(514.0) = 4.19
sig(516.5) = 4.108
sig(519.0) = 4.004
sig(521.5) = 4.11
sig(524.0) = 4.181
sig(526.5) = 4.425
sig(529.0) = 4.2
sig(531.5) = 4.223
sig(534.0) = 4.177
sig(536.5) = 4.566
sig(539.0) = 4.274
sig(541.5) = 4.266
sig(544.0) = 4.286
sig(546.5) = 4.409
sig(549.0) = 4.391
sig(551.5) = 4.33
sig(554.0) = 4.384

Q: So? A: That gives 7.4 ch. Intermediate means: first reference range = 3.66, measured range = 2.97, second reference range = 4.03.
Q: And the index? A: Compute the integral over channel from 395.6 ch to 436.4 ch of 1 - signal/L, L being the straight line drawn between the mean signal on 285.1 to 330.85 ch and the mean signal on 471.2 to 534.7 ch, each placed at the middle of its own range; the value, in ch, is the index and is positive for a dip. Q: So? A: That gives 8.7 ch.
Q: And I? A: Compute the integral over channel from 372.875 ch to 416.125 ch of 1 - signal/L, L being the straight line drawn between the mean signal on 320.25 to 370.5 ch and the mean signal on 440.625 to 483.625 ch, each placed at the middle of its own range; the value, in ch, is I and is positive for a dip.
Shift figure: 3.23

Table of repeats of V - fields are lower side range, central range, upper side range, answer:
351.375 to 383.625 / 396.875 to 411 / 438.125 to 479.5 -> 1.0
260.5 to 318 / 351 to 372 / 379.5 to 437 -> -2.2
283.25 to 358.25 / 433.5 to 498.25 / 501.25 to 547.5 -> 2.4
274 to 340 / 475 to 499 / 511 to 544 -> 1.9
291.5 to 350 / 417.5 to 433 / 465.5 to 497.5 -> 5.5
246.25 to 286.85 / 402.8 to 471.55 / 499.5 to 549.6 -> 8.8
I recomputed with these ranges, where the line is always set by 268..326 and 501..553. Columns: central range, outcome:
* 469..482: -0.6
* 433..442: 2.5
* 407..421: 2.4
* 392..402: 0.6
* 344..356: 0.3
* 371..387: 0.7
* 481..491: 0.7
